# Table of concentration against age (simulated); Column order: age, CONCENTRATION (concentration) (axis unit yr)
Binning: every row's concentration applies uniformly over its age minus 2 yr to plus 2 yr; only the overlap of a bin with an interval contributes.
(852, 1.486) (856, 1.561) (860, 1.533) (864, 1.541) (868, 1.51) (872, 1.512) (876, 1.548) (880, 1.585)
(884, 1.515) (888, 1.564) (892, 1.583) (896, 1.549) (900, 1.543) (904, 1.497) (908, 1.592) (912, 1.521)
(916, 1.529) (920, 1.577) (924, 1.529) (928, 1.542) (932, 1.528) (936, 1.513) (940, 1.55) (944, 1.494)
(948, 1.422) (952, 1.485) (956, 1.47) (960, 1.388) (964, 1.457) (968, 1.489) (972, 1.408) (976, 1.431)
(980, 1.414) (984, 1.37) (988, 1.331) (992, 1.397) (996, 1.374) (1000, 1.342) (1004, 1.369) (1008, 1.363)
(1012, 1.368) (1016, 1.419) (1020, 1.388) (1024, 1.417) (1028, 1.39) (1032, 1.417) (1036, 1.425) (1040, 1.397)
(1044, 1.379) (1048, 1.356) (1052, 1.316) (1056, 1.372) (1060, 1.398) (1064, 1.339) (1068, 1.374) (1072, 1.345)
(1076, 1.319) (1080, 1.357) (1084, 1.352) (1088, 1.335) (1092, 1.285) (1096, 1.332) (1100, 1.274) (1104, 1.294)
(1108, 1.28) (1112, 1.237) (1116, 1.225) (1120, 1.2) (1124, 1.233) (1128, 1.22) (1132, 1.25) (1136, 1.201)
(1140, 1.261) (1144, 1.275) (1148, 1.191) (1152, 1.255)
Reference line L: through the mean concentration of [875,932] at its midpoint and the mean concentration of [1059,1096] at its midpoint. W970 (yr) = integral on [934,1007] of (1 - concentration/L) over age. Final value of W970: 2.1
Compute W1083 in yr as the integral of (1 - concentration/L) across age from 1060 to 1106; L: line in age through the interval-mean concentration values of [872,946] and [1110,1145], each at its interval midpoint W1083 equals -1.3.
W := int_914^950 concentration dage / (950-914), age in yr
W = 1.52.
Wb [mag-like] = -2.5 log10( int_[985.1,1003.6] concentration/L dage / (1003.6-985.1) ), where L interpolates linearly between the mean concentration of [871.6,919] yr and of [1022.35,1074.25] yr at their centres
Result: 0.06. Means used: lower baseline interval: 1.55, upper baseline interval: 1.38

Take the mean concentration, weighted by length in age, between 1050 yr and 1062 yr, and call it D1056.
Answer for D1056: 1.36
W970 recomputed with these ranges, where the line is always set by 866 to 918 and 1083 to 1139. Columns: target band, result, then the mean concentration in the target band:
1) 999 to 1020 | 0.26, 1.38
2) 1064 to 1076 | -0.30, 1.35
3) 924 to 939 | -0.38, 1.53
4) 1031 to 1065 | -0.85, 1.38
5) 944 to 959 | 0.08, 1.46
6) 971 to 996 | 0.63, 1.39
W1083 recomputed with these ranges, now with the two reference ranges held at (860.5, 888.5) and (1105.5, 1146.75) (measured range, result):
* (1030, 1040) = -0.52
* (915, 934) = -0.82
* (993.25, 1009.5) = 0.27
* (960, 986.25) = -0.07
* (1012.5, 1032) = -0.58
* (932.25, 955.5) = -0.62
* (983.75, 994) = 0.27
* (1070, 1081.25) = -0.36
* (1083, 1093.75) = -0.33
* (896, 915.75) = -0.50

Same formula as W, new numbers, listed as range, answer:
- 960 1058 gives 1.39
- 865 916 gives 1.54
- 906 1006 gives 1.46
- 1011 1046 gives 1.4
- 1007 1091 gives 1.37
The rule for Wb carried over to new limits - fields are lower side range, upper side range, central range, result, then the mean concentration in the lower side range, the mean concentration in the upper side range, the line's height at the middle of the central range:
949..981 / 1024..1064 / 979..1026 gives 0.028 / 1.44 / 1.38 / 1.41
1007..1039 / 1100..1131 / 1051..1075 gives -0.021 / 1.4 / 1.24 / 1.33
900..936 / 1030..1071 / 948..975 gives 0.028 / 1.54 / 1.38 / 1.49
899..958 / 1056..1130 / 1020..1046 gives -0.017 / 1.52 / 1.3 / 1.38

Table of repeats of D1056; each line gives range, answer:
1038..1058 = 1.36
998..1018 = 1.37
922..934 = 1.53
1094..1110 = 1.3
